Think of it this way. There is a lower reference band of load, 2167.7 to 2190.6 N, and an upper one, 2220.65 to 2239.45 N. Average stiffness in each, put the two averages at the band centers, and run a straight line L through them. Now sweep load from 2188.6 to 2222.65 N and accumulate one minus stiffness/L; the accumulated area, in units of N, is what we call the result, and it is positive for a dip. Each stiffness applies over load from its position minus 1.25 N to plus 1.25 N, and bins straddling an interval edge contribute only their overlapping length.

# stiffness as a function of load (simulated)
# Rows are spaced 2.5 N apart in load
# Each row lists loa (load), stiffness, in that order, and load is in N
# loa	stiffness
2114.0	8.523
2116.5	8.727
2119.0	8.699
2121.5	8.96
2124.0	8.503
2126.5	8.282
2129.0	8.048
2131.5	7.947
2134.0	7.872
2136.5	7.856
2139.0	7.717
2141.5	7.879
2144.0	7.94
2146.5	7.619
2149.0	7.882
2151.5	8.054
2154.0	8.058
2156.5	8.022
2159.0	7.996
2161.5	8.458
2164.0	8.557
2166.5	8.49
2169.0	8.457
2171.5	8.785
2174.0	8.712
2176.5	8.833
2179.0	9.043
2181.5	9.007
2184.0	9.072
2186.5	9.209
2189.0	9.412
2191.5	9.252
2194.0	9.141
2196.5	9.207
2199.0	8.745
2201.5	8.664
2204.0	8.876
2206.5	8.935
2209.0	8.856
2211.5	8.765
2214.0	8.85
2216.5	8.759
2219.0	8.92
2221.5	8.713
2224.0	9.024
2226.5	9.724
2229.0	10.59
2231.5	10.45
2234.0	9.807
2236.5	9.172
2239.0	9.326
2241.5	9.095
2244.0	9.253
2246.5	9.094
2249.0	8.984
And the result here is 1.38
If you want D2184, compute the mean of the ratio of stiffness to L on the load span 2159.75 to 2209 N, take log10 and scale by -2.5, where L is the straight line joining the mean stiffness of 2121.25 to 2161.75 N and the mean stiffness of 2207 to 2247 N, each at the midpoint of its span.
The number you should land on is -0.03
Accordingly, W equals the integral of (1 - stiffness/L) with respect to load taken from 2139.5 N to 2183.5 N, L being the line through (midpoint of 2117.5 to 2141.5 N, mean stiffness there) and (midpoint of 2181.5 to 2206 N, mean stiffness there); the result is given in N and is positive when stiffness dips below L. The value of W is 1.5 N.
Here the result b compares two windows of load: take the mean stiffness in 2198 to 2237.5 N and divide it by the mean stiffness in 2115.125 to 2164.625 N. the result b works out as 1.1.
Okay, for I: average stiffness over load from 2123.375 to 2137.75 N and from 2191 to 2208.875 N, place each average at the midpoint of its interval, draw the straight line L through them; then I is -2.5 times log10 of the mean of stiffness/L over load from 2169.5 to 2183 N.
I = -0.03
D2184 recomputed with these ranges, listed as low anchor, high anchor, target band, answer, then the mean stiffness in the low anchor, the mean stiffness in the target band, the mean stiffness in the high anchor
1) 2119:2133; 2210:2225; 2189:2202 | -0.04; 8.37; 9.06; 8.84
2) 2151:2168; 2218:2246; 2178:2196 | -0.06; 8.24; 9.17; 9.46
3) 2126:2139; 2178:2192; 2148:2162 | 0.05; 7.96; 8.06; 9.16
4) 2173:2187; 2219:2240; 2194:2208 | 0.04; 8.97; 8.91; 9.56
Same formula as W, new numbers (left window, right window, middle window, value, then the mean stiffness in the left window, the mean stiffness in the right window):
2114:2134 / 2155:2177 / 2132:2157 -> 1.6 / 8.42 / 8.46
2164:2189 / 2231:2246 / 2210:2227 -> 0.6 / 8.86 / 9.45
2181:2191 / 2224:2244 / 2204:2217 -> 0.8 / 9.19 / 9.66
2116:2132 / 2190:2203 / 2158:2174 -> 0.5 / 8.46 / 9.01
